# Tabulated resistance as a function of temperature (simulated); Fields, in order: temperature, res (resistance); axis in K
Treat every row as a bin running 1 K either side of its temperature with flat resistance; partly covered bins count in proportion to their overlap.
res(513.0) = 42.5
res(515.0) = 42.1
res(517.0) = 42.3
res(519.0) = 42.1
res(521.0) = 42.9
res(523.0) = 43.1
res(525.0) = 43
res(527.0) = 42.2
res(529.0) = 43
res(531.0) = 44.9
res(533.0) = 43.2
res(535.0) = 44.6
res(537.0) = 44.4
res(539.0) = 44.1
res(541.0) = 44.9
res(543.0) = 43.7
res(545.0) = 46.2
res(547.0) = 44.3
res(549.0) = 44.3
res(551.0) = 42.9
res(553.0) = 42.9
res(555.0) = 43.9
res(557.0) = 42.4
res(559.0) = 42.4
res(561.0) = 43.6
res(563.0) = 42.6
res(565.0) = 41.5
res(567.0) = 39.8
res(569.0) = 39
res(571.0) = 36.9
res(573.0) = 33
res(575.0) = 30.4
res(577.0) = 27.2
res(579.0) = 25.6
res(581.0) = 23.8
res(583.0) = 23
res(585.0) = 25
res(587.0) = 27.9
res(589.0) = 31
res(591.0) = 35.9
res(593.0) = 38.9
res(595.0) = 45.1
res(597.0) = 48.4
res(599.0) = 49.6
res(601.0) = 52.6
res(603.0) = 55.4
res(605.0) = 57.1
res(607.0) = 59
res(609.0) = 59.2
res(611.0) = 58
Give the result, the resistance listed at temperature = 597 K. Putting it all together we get 48.4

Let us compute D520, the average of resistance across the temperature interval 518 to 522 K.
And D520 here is 42.5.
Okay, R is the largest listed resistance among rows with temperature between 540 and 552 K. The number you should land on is 46.2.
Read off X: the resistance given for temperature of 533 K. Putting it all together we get 43.2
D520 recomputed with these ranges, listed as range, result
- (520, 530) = 42.8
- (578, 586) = 24.4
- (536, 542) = 44.5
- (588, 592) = 33.5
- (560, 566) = 42.6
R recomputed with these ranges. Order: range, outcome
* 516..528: 43.1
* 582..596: 45.1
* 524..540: 44.9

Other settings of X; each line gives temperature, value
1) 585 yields 25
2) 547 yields 44.3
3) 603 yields 55.4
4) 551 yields 42.9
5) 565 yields 41.5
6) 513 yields 42.5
